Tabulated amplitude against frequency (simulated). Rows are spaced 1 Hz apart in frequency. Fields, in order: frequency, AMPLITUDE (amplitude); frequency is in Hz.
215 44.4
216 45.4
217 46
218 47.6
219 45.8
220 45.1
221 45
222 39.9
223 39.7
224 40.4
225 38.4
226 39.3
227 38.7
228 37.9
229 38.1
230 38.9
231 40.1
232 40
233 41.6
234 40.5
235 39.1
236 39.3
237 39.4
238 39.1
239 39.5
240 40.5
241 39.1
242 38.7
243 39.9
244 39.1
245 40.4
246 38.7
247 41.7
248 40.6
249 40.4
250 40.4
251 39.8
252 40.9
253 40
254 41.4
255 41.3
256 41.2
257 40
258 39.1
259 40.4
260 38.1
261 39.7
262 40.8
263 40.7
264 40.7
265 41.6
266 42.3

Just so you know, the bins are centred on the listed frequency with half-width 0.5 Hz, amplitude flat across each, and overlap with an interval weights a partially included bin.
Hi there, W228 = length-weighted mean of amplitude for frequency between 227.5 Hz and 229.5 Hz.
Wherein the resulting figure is 38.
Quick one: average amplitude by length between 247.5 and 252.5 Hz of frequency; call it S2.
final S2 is 40.4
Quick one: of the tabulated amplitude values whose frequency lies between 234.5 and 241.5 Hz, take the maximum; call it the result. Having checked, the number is 40.5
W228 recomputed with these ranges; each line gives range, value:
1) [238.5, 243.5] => 39.5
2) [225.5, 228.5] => 38.6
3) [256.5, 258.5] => 39.5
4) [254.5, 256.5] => 41.2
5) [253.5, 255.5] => 41.3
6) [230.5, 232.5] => 40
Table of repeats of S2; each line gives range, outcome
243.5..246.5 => 39.4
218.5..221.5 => 45.3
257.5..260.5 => 39.2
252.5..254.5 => 40.7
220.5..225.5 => 40.7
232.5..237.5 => 40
